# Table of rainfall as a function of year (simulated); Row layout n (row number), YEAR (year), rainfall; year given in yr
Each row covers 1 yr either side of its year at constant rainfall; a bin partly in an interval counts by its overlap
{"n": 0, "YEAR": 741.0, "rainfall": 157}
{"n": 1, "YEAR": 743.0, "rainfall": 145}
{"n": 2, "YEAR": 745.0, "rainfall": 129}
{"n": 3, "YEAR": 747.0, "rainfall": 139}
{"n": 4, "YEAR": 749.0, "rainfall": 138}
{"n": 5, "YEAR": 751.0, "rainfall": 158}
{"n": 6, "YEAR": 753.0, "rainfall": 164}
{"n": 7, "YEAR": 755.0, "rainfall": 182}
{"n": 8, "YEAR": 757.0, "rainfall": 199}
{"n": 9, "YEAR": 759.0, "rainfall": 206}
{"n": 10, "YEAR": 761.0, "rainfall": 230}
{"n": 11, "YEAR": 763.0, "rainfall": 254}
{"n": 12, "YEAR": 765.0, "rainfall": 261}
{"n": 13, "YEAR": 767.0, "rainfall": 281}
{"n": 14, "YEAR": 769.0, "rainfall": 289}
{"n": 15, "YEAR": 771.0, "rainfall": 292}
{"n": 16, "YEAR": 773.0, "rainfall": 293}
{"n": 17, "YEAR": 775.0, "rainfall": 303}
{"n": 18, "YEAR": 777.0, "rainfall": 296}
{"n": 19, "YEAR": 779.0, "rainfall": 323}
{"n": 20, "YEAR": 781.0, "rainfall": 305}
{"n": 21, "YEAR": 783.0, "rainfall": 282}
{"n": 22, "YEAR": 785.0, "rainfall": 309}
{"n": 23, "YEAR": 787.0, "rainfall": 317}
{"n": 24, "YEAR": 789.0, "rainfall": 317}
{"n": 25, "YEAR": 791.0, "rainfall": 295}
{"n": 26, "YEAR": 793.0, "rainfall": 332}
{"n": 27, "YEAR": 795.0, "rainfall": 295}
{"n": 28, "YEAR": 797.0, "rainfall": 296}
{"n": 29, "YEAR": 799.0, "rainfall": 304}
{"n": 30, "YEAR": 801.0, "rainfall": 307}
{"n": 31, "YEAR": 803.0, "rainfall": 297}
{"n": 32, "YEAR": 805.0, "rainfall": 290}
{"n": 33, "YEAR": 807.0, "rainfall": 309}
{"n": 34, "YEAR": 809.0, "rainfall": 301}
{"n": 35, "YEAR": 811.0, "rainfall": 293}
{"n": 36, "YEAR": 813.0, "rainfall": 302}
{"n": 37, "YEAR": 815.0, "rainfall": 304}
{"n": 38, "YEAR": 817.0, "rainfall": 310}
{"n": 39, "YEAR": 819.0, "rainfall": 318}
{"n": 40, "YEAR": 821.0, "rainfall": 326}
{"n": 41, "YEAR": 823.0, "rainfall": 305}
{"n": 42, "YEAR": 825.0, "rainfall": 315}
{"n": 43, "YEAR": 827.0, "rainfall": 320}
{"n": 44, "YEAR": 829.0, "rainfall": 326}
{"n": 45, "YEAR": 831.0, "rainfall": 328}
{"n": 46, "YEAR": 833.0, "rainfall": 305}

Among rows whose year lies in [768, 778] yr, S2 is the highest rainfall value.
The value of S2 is 303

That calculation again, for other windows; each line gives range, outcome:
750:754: 164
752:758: 199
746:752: 158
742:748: 145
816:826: 326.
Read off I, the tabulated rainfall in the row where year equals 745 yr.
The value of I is 129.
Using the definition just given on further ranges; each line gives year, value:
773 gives 293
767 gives 281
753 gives 164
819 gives 318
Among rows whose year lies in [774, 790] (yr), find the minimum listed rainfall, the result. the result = 282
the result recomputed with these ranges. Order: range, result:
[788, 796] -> 295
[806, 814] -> 293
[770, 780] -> 292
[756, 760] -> 199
